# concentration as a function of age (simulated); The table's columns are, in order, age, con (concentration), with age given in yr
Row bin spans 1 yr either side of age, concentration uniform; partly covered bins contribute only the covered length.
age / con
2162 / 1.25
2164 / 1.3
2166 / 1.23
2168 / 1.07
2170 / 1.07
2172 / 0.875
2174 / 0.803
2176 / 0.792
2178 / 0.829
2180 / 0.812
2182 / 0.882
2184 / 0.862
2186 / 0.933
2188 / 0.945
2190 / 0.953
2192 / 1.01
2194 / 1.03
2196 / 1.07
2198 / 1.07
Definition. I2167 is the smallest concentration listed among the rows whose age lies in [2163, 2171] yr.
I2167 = 1.07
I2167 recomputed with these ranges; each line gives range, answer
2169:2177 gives 0.792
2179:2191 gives 0.812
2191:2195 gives 1.01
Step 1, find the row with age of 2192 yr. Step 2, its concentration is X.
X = 1.01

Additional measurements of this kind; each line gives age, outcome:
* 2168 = 1.07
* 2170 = 1.07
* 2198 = 1.07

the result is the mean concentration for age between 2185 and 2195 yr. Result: 0.974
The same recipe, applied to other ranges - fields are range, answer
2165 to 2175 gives 1.01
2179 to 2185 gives 0.852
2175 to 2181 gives 0.811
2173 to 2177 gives 0.798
